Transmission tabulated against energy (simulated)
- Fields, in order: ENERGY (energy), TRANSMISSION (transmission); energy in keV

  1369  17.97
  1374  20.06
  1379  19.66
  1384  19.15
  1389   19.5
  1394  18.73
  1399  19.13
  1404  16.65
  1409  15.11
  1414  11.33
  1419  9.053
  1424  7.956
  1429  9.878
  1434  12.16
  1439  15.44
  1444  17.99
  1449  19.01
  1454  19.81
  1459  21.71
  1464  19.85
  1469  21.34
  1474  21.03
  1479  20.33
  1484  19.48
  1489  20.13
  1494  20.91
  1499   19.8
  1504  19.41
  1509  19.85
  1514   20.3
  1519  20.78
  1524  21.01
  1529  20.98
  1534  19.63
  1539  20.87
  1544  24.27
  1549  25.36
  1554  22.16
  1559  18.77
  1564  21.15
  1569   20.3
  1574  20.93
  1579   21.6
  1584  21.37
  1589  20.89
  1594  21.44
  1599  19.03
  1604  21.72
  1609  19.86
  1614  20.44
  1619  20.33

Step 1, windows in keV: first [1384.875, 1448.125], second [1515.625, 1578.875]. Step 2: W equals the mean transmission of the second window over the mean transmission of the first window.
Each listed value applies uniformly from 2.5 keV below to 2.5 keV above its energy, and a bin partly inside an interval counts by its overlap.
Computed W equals 1.46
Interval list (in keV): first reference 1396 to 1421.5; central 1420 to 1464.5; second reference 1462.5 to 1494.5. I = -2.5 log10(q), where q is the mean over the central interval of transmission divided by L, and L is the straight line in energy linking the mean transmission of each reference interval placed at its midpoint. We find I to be 0.129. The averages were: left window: 14.3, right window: 20.4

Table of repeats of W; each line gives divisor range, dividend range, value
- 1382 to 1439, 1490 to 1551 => 1.46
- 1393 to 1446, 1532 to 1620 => 1.53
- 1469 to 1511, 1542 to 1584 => 1.08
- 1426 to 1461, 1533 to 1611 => 1.30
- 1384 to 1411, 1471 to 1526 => 1.13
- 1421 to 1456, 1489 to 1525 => 1.40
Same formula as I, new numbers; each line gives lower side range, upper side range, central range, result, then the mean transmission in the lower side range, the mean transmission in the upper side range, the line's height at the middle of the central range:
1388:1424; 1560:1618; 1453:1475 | -0.233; 14.9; 20.7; 16.8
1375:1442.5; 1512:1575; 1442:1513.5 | -0.106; 15.1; 21.3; 18.2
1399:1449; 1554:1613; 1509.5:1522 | -0.162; 13.5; 20.7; 17.6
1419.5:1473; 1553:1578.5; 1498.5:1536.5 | -0.074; 16.4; 20.6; 18.9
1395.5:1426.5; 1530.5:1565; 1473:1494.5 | -0.140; 13.4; 21.7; 17.8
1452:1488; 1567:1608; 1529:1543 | -0.005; 20.5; 20.9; 20.7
